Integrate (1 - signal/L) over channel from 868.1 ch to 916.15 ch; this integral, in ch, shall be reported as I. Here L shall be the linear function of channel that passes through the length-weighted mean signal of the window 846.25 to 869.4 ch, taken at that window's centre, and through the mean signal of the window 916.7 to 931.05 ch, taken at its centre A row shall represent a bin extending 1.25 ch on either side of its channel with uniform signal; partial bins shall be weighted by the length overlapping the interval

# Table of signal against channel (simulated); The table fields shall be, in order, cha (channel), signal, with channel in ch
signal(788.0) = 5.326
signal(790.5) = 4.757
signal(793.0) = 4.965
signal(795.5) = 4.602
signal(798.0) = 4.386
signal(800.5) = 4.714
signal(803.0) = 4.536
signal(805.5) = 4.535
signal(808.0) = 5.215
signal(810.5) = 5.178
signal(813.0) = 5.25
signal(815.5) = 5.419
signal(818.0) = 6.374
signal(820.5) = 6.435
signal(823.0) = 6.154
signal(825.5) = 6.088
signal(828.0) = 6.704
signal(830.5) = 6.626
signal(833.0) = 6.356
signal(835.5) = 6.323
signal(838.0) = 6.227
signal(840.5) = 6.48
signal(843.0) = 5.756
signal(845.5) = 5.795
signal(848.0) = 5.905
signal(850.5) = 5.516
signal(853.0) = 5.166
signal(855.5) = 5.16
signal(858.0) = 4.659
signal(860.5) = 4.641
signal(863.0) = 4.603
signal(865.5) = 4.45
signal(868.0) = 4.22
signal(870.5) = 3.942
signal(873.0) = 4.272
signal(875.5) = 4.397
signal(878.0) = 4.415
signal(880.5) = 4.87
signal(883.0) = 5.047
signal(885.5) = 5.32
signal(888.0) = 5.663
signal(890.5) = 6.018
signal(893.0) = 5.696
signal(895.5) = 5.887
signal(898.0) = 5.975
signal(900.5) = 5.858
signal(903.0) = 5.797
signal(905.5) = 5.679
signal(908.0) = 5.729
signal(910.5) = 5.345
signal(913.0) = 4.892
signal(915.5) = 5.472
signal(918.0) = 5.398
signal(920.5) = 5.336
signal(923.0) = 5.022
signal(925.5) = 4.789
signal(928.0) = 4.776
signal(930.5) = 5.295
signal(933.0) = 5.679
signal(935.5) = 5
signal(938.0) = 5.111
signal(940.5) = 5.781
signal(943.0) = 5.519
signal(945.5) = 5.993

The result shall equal -2.2 ch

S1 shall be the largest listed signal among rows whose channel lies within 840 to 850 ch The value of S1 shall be 6.48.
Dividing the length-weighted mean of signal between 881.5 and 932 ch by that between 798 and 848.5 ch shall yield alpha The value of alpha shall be 0.9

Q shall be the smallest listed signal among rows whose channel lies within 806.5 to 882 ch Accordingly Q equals 3.942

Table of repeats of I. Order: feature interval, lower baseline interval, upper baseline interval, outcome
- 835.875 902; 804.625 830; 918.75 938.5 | 2.82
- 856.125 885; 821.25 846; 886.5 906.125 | 7.05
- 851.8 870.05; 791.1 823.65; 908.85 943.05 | 1.91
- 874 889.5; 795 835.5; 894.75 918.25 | 1.77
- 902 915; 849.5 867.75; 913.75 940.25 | -0.96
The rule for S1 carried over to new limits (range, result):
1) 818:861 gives 6.704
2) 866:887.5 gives 5.32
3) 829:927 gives 6.626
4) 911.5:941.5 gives 5.781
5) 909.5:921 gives 5.472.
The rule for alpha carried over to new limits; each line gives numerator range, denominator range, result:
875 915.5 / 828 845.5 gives 0.86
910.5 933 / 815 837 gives 0.82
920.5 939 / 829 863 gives 0.90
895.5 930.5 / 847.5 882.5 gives 1.15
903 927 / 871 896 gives 1.04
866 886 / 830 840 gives 0.71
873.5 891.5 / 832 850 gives 0.83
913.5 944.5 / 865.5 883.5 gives 1.19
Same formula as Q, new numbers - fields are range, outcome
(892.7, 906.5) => 5.679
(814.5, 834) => 5.419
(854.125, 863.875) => 4.603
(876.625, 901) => 4.415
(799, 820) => 4.535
